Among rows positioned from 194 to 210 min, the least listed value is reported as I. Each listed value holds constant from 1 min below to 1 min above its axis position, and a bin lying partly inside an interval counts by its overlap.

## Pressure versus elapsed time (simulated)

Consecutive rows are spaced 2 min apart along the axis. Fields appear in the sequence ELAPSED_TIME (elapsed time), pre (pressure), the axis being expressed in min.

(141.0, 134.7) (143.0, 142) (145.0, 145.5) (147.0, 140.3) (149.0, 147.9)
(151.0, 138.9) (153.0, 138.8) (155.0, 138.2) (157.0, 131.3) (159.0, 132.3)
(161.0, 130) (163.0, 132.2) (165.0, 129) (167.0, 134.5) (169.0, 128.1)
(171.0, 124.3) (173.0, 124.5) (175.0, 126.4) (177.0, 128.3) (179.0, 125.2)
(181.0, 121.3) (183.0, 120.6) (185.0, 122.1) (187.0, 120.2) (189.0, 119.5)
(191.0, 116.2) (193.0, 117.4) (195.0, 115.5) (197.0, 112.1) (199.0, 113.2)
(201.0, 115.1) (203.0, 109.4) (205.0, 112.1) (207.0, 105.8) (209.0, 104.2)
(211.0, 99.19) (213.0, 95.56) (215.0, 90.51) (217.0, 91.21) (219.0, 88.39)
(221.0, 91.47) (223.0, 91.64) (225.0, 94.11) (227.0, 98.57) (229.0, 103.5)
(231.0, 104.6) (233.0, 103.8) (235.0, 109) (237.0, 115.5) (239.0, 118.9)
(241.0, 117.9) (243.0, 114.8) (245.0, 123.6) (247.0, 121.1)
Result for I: 104.2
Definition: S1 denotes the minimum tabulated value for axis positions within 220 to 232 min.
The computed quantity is 91.47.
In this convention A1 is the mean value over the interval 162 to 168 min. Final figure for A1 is 132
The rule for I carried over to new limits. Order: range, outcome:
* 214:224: 88.39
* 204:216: 90.51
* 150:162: 130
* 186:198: 112.1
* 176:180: 125.2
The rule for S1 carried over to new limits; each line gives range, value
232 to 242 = 103.8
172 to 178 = 124.5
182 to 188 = 120.2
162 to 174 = 124.3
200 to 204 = 109.4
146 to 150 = 140.3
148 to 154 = 138.8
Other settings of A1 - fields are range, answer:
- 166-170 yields 131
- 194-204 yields 113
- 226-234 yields 103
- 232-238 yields 109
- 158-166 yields 131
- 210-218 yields 94.1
